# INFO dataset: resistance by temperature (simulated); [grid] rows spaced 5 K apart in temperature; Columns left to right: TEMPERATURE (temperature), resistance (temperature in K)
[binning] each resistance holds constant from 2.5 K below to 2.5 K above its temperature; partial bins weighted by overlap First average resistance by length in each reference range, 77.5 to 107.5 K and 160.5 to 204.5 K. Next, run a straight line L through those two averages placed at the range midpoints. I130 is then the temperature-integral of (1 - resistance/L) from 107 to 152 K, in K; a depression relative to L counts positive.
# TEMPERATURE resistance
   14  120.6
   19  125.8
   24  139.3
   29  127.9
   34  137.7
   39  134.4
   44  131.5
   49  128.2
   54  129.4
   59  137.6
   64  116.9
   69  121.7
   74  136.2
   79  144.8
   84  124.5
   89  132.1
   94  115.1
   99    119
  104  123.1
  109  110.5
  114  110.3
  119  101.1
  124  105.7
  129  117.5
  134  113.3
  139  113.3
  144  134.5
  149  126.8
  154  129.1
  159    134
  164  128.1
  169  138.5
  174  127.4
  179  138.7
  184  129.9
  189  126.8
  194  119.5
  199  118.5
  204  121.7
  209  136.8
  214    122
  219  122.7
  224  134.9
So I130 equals 4.09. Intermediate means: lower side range 125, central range 115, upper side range 128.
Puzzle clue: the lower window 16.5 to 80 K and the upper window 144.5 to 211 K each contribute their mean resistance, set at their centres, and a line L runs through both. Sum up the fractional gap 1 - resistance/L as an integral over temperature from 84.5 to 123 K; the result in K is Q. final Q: 4.3 K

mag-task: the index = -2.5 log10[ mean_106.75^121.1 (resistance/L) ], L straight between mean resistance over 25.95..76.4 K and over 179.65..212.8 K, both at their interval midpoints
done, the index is 0.19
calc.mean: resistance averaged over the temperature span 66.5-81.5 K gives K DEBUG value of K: 134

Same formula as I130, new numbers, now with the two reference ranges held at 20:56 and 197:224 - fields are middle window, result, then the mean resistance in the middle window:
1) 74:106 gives 0.8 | 127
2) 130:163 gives 0.8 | 125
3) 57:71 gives 0.7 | 125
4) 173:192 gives -0.6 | 131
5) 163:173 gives -0.5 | 133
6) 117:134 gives 2.6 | 109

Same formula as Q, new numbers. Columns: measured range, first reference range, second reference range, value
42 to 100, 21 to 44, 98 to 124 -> -2.4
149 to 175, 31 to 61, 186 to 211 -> -1.0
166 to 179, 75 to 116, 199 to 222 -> -1.0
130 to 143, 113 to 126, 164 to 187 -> -0.3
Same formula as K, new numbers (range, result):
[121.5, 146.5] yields 117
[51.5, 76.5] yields 128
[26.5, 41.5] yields 133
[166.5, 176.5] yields 133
